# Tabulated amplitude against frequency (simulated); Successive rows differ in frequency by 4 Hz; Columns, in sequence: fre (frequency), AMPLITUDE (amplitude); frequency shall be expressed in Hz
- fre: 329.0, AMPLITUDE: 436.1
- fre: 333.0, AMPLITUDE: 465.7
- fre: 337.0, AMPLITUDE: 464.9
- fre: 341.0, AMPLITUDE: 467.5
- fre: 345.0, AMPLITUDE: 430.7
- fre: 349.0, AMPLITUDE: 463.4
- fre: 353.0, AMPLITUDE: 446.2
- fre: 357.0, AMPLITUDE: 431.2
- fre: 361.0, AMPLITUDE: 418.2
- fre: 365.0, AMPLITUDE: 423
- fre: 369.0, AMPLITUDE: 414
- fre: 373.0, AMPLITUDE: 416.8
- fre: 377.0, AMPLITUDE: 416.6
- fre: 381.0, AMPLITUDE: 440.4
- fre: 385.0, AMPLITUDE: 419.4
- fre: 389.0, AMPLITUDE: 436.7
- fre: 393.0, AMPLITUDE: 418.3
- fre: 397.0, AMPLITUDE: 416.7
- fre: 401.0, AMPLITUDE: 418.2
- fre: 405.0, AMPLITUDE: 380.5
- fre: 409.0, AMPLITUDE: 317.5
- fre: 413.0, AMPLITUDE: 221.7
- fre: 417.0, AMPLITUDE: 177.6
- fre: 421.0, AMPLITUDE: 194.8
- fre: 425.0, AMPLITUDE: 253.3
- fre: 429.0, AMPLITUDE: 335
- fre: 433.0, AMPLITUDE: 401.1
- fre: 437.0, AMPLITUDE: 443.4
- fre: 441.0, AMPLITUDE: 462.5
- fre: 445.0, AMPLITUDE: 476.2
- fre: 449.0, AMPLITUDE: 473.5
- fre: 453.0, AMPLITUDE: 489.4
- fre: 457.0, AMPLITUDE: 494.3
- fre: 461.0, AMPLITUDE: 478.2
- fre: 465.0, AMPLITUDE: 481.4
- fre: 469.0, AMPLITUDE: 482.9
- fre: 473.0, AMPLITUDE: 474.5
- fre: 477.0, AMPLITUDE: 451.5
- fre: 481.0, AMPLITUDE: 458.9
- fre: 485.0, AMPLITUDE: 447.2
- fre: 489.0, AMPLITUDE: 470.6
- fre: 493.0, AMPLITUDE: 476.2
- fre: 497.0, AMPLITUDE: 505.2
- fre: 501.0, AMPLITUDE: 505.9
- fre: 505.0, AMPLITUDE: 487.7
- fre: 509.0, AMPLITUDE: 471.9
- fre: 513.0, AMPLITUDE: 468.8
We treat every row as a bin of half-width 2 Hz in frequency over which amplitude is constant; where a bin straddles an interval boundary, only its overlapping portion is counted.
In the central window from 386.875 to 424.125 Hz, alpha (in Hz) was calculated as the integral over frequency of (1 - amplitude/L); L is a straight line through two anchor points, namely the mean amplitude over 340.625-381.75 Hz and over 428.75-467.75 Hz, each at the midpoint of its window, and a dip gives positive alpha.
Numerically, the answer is 9.7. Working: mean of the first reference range 432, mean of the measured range 329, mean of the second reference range 459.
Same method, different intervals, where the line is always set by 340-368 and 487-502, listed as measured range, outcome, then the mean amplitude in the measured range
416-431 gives 7.1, 244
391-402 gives 0.9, 418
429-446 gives 1.3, 431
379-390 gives 0.4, 432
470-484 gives 0.6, 462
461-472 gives -0.1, 481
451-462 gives -0.3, 488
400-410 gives 1.8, 373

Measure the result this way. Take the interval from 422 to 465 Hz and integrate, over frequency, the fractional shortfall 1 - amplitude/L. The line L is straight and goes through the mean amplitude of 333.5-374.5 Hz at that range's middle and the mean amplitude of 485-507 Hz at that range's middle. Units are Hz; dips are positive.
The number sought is 3.78 Hz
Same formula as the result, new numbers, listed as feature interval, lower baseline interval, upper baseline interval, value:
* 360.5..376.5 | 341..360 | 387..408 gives 0.48 Hz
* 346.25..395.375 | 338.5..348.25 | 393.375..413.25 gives -1.90 Hz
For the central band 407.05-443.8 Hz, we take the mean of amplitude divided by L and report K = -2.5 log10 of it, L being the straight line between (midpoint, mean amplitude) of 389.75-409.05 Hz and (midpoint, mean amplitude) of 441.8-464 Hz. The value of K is 0.37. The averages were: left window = 401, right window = 481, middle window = 315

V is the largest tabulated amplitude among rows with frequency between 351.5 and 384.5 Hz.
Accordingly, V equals 446.2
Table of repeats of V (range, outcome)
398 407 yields 418.2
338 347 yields 467.5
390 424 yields 418.3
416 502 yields 505.9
